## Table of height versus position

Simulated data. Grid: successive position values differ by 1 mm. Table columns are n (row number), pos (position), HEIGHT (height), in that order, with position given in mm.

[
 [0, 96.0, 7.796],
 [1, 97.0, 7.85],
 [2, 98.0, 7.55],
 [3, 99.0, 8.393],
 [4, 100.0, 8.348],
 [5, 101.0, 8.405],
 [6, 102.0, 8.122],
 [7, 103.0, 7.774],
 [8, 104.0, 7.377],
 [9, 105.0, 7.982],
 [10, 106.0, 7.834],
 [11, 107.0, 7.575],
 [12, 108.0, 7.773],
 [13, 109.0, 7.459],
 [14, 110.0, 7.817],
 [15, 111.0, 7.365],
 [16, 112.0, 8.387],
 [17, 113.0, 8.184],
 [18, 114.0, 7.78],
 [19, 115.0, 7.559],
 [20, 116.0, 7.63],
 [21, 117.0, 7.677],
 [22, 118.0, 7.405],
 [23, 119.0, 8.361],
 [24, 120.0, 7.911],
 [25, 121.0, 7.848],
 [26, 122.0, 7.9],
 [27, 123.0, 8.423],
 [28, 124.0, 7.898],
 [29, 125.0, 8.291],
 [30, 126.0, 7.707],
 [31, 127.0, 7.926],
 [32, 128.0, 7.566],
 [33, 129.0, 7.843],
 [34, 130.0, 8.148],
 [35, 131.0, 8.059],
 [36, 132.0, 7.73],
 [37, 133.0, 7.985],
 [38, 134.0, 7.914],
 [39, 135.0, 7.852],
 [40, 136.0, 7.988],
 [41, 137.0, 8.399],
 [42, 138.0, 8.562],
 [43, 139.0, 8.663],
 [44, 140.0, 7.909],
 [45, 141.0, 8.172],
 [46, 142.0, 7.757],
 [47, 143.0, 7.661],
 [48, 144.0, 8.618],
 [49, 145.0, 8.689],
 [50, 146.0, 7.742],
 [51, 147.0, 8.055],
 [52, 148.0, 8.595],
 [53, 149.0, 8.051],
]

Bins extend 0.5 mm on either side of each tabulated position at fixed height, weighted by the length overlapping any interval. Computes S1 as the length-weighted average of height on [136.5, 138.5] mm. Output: 8.48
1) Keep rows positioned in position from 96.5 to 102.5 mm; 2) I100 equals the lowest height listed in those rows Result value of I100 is 7.55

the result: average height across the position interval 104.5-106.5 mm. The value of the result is 7.91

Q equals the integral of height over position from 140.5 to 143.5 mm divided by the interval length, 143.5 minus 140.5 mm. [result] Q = 7.86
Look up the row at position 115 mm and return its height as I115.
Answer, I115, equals 7.559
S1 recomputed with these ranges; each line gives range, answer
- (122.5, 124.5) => 8.16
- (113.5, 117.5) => 7.66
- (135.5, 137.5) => 8.19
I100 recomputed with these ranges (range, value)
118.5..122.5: 7.848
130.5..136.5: 7.73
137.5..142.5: 7.757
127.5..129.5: 7.566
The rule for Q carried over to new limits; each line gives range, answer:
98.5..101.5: 8.38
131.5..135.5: 7.87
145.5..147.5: 7.9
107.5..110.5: 7.68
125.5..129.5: 7.76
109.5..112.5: 7.86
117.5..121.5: 7.88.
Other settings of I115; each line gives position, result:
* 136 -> 7.988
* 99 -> 8.393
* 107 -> 7.575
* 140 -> 7.909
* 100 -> 8.348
